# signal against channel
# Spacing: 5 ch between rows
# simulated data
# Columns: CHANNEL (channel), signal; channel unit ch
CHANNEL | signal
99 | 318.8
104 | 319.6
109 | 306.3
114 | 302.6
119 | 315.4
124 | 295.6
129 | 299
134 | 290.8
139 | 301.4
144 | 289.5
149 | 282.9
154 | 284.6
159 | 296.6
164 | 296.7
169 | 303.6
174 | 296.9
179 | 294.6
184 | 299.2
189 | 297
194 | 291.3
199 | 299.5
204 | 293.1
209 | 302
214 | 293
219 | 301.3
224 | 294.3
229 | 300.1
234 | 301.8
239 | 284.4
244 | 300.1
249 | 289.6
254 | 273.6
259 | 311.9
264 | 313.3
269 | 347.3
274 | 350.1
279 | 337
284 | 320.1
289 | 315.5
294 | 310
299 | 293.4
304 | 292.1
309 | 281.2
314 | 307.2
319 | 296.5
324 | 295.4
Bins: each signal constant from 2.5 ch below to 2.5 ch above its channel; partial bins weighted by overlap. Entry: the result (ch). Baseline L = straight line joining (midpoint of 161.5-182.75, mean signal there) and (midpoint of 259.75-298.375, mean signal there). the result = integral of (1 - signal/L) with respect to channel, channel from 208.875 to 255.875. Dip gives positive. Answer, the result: 2.9 ch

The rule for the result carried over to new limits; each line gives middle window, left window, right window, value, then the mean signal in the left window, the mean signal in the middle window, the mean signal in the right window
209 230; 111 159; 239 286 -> 0.7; 296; 298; 314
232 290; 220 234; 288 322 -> -2.6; 298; 312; 299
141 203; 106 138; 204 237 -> 1.2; 302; 294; 298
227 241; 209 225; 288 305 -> 0.1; 297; 296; 303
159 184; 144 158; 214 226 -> -0.7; 286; 298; 297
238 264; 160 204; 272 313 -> 1.0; 297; 294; 312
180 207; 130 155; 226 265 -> -0.2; 291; 296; 296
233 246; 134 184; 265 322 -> 0.5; 294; 295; 314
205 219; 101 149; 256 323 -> 0.4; 301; 298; 313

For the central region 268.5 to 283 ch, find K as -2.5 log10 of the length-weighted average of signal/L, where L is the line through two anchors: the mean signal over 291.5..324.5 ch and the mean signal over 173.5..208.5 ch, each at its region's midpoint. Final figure -0.15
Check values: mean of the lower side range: 296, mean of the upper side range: 297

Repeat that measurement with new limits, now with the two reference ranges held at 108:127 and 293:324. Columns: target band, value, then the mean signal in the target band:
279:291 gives -0.09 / 322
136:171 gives 0.04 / 293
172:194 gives 0.02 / 296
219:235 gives 0.00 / 299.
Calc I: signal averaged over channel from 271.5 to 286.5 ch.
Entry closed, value 336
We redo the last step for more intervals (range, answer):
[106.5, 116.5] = 304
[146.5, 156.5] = 284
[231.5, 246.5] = 295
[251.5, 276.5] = 319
